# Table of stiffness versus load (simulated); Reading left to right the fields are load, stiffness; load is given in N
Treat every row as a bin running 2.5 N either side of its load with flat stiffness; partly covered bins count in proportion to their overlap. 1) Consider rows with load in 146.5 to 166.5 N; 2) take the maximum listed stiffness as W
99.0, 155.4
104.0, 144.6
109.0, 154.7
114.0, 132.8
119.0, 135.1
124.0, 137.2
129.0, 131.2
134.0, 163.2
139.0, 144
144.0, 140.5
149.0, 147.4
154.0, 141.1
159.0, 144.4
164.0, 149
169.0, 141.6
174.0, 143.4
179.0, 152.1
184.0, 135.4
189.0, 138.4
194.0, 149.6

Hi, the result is 149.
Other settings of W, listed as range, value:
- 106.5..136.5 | 163.2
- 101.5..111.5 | 154.7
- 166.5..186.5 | 152.1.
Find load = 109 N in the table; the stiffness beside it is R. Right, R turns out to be 154.7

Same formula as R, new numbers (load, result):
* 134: 163.2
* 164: 149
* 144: 140.5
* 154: 141.1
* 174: 143.4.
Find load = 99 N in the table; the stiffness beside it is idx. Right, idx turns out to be 155.4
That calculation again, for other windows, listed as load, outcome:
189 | 138.4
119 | 135.1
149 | 147.4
